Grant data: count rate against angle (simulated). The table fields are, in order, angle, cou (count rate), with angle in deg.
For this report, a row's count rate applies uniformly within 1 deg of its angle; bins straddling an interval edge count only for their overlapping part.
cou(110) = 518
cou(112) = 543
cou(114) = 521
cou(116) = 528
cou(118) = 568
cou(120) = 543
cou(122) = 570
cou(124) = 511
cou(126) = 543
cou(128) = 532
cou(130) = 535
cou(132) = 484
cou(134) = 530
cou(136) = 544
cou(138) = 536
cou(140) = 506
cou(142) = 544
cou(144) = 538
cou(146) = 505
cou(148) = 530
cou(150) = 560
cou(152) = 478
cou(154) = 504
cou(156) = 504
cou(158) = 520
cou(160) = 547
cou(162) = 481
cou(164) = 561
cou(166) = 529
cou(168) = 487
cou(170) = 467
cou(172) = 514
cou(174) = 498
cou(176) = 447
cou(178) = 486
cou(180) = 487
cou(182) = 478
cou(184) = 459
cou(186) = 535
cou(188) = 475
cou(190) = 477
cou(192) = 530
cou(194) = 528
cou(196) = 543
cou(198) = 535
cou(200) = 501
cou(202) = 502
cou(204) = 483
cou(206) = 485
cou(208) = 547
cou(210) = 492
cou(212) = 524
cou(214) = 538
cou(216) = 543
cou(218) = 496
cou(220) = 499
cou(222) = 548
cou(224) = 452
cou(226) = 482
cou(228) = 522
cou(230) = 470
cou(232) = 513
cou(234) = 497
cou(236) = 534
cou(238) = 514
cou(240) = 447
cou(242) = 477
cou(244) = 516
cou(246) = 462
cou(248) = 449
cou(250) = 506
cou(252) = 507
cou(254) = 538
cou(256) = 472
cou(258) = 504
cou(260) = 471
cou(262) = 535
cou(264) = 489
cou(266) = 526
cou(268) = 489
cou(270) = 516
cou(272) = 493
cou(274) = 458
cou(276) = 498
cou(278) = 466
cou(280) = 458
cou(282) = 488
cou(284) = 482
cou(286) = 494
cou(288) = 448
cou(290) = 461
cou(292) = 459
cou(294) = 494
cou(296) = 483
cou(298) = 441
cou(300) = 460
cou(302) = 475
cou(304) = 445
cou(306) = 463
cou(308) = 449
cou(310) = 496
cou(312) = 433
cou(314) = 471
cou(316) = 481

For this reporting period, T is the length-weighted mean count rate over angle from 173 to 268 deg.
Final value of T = 500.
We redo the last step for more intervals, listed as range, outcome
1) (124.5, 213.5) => 511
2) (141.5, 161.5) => 521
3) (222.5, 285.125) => 492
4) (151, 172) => 508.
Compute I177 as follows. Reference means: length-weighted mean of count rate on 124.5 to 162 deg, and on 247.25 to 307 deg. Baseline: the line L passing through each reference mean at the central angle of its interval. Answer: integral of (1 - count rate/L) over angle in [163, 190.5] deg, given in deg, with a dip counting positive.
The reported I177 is 1.1 deg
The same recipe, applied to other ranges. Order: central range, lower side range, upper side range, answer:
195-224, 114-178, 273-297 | -0.9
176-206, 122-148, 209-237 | 0.9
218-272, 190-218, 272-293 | -0.4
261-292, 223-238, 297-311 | -0.7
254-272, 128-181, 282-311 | -0.9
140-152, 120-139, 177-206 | -0.1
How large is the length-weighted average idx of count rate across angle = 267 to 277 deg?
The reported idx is 491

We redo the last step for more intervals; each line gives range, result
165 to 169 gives 508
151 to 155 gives 491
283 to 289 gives 475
